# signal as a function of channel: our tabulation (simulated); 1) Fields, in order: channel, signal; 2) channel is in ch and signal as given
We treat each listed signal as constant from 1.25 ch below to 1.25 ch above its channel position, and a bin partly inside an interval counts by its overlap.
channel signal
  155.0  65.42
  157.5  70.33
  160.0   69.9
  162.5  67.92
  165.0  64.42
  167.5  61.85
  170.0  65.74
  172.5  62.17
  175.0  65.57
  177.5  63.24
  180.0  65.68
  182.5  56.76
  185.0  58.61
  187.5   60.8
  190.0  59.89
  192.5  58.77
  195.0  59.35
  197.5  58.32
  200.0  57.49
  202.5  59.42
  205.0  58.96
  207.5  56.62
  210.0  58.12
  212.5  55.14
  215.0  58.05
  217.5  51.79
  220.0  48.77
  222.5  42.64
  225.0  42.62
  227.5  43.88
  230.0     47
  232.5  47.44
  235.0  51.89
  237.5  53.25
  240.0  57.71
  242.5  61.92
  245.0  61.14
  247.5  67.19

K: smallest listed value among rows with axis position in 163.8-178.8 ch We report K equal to 61.85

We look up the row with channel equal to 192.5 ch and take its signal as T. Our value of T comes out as 58.77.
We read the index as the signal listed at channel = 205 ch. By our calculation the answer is 58.96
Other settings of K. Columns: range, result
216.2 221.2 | 48.77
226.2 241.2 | 43.88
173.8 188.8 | 56.76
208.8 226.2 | 42.62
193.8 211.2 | 56.62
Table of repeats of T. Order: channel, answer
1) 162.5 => 67.92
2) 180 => 65.68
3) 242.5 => 61.92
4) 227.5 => 43.88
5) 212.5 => 55.14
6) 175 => 65.57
